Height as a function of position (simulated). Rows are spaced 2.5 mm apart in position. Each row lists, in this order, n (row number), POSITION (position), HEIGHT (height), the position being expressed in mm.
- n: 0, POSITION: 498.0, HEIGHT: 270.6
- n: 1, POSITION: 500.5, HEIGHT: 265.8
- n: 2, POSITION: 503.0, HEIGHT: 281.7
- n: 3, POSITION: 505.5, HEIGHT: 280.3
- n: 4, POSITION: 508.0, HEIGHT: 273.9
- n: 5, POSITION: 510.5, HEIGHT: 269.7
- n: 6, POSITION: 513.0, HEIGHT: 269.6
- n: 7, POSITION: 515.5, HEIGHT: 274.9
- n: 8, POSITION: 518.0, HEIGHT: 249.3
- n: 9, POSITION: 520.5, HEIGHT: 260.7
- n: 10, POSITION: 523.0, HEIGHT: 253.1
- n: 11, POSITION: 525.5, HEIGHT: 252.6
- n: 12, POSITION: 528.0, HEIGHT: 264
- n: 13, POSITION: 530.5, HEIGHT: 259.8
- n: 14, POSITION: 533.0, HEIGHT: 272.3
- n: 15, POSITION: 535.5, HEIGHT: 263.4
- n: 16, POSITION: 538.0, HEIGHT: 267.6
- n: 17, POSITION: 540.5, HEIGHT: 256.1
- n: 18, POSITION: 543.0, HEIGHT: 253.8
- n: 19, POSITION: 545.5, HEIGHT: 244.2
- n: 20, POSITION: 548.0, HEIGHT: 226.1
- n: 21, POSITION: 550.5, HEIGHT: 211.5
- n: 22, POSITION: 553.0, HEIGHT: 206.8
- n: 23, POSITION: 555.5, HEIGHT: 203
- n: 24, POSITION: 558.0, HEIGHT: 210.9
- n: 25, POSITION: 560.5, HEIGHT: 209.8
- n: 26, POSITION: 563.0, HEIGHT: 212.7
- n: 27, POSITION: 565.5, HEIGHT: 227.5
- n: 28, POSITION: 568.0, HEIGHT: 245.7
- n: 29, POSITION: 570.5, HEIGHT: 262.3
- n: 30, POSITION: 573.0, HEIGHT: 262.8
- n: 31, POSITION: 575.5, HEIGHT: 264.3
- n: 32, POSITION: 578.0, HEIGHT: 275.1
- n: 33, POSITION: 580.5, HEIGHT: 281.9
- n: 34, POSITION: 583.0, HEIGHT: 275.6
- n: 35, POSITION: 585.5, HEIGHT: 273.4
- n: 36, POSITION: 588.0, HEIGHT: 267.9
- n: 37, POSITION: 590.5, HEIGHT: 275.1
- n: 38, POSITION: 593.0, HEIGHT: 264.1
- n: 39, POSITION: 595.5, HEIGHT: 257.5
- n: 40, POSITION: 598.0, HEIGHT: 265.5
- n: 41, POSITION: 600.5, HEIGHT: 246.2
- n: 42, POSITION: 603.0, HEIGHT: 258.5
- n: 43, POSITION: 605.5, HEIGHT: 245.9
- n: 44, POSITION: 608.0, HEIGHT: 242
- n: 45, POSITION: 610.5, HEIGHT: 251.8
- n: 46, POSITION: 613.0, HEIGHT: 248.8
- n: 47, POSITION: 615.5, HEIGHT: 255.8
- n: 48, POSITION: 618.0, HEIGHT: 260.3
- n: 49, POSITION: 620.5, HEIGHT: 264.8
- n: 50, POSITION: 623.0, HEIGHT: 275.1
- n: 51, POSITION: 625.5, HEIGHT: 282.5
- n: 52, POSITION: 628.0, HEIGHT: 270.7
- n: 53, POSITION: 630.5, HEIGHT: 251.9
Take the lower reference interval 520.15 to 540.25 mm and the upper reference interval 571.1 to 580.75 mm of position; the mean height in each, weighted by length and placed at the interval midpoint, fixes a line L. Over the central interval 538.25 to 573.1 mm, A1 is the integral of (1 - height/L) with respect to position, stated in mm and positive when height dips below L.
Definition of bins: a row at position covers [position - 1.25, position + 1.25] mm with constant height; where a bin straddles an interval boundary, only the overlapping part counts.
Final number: 4.6 mm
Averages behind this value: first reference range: 261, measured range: 231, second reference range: 269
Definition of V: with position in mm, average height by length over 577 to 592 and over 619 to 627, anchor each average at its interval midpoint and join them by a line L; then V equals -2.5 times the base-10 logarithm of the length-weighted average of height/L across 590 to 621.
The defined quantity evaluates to 0.07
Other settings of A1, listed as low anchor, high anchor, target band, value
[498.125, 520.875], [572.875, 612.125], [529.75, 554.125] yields 1.9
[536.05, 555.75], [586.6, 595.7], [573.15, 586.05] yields -0.7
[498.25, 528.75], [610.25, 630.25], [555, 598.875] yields 2.0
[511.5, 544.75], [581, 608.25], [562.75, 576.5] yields 0.7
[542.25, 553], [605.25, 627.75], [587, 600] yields -0.8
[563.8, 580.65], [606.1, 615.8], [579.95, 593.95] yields -1.0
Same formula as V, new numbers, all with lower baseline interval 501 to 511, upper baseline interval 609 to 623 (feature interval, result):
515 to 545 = 0.05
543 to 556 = 0.21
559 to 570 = 0.18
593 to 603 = 0.01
